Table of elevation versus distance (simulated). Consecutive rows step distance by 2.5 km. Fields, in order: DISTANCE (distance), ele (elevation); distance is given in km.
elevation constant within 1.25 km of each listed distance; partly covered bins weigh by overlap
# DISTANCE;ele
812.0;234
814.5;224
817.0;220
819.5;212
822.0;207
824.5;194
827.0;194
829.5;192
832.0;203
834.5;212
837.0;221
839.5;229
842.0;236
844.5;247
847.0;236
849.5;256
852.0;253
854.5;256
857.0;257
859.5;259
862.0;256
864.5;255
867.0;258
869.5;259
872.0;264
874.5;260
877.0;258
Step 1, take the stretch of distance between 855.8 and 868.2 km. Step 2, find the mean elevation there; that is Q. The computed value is 257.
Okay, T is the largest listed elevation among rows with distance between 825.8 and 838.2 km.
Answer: 221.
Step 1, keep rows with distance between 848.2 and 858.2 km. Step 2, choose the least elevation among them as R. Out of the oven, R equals 253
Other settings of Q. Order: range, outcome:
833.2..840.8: 221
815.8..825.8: 208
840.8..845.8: 242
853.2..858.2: 256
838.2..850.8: 241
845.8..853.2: 248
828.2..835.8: 202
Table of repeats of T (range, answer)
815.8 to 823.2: 220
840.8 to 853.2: 256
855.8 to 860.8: 259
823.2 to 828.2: 194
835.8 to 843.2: 236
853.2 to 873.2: 264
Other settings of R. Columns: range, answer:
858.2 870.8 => 255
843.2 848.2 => 236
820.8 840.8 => 192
